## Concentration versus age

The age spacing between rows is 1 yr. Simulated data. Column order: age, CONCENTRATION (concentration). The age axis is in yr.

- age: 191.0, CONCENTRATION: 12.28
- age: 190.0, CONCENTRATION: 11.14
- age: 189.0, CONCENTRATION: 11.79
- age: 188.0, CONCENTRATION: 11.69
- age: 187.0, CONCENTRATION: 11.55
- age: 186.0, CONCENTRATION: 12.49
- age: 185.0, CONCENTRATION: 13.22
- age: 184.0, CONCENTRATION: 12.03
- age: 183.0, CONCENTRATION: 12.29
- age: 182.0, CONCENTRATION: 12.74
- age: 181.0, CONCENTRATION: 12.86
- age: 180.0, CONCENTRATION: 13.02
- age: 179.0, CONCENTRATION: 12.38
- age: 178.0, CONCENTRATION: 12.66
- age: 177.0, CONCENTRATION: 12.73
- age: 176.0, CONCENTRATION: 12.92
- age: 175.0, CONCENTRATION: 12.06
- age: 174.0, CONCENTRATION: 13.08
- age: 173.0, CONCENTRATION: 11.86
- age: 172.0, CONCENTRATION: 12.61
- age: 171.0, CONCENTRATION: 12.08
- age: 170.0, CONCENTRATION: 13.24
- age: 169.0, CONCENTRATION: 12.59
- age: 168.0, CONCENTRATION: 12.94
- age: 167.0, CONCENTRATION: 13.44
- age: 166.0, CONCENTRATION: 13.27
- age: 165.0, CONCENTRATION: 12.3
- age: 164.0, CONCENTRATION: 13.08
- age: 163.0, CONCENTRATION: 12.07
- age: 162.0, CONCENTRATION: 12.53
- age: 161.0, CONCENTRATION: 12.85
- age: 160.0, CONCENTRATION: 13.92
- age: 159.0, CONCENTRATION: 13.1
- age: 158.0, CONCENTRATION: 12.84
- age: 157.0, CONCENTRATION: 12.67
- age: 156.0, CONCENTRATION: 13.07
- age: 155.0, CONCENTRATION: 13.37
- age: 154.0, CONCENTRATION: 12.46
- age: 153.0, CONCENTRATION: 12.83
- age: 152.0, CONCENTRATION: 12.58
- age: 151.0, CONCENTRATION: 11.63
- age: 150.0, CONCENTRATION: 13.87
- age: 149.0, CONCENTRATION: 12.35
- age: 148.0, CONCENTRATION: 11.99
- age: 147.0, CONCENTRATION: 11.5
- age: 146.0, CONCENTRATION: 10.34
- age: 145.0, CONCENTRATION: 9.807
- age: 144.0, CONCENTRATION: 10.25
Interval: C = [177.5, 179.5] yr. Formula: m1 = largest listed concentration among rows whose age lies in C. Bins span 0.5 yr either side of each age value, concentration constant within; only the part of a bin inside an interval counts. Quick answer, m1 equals 12.66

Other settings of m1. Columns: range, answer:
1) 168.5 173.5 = 13.24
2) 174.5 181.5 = 13.02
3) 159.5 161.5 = 13.92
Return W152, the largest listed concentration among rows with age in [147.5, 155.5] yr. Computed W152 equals 13.87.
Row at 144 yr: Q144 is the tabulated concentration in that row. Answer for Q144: 10.25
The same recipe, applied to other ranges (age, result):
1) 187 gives 11.55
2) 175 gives 12.06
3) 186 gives 12.49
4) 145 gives 9.807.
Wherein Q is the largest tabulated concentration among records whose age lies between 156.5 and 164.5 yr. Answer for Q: 13.92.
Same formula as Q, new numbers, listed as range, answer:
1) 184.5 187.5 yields 13.22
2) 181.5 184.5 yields 12.74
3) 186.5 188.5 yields 11.69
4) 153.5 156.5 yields 13.37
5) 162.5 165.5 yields 13.08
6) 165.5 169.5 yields 13.44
